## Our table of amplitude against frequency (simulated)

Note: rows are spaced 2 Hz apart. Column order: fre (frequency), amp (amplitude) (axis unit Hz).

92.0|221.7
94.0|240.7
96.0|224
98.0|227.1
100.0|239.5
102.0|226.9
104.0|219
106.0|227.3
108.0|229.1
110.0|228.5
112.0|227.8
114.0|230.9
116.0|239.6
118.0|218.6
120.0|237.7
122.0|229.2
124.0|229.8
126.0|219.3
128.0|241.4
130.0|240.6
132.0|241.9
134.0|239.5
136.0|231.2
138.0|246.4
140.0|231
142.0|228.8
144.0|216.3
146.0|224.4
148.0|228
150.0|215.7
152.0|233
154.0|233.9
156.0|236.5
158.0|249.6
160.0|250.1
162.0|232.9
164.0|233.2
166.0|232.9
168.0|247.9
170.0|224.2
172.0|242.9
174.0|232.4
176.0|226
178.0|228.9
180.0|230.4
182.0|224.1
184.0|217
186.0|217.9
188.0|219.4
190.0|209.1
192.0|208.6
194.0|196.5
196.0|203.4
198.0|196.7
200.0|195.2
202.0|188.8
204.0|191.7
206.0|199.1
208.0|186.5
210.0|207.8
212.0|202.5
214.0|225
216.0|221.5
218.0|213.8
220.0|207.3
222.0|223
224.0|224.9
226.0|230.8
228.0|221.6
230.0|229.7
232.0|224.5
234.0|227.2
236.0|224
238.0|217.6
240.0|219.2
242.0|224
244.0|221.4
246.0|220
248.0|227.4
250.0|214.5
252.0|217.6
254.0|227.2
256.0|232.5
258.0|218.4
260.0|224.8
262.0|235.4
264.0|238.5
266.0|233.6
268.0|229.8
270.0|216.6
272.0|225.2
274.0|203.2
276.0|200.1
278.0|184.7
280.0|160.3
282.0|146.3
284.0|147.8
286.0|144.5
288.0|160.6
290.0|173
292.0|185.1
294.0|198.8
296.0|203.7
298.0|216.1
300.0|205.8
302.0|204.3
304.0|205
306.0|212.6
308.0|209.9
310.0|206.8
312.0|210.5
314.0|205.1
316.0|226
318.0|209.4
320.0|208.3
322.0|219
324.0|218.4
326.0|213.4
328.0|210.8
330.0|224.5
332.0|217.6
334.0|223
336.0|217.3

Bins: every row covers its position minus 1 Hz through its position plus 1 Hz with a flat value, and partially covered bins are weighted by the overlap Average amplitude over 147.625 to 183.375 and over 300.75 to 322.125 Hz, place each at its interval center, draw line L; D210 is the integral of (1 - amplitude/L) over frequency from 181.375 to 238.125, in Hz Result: 3.6 Hz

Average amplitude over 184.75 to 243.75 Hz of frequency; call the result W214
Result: 212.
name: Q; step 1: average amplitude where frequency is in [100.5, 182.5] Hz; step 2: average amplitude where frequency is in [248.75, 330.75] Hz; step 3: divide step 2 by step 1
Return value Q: 0.9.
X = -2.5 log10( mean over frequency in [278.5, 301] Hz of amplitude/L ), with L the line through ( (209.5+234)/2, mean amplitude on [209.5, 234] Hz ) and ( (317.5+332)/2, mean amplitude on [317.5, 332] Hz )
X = 0.22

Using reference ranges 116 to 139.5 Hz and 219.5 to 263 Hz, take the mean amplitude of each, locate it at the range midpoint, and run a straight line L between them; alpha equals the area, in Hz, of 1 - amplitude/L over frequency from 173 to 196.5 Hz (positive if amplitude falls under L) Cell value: 1.1 Hz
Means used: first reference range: 234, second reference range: 224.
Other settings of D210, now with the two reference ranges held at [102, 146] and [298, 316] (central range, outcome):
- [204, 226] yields 0.9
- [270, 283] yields 1.5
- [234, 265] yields -1.2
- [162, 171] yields -0.3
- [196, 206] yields 1.2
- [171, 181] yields -0.3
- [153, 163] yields -0.6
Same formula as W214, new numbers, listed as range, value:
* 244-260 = 223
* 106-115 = 229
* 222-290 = 211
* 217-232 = 222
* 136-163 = 233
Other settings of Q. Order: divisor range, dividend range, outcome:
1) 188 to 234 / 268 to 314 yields 0.92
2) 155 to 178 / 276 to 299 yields 0.74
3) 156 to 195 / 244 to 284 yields 0.93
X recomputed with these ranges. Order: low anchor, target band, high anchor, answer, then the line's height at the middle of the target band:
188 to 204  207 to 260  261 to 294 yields -0.12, 197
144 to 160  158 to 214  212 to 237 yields 0.05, 227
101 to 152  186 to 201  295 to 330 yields 0.09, 223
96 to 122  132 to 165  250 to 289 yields -0.05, 223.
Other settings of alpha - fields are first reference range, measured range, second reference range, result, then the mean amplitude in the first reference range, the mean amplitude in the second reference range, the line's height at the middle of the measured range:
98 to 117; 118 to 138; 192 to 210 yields -1.08 Hz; 230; 196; 222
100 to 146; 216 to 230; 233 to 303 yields -0.45 Hz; 231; 207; 214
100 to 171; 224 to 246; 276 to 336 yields -1.16 Hz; 232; 199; 213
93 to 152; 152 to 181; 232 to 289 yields -1.58 Hz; 230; 209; 224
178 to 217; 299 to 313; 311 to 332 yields 0.39 Hz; 208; 215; 214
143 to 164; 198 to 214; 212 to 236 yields 1.90 Hz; 232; 222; 224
